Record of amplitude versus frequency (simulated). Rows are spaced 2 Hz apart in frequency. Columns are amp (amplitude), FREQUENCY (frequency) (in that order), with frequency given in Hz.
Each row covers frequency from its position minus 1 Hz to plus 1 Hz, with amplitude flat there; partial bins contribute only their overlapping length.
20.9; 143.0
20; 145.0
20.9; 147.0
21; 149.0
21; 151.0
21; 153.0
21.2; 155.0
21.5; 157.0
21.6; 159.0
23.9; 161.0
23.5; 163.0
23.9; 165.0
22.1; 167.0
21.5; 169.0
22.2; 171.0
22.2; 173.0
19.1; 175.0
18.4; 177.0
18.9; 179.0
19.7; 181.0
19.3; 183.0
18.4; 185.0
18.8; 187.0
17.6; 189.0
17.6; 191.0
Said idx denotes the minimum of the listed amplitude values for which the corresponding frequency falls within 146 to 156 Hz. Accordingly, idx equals 20.9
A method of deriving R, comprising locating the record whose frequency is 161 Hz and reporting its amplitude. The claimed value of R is 23.9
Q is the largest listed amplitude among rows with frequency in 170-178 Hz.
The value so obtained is 22.2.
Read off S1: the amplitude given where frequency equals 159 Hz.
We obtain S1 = 21.6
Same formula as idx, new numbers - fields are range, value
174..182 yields 18.4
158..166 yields 21.6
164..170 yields 21.5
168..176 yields 19.1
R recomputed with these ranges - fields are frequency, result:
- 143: 20.9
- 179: 18.9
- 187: 18.8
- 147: 20.9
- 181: 19.7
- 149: 21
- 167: 22.1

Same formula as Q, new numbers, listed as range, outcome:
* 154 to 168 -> 23.9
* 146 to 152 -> 21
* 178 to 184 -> 19.7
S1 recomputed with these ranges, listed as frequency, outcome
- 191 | 17.6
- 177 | 18.4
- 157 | 21.5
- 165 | 23.9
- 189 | 17.6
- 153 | 21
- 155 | 21.2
